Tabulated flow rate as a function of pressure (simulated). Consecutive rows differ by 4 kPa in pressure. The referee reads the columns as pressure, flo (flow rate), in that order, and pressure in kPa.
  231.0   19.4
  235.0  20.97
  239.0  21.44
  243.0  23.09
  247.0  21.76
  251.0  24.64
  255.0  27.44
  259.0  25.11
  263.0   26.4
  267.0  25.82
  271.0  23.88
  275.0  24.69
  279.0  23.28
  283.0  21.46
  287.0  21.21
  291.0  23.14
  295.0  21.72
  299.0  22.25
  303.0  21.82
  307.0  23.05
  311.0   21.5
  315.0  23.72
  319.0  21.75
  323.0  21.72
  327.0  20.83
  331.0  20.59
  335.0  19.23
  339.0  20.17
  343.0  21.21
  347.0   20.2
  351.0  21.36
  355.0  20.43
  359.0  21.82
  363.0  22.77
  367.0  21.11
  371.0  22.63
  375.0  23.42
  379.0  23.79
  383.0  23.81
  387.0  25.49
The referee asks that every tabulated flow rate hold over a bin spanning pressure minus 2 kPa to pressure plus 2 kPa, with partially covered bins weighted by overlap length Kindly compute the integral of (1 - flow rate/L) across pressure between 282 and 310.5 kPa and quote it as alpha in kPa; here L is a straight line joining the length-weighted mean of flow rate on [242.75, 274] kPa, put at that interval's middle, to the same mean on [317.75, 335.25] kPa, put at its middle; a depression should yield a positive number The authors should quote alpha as 0.73 kPa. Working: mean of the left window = 24.9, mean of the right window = 20.9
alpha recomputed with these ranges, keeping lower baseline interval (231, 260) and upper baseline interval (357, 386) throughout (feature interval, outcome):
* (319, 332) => 1.0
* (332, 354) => 2.4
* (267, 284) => -0.5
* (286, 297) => 0.5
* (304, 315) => 0.2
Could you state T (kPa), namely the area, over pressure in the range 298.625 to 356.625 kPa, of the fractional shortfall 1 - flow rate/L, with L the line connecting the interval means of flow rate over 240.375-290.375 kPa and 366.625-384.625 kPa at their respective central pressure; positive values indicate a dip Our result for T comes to 5.4 kPa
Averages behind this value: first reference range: 24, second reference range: 23.1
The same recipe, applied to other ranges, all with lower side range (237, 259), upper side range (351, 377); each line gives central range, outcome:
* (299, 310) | 0.3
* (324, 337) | 1.3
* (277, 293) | 0.7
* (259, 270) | -1.0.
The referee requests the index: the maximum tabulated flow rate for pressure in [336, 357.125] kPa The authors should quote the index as 21.36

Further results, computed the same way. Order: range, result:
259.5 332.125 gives 26.4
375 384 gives 23.81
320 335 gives 21.72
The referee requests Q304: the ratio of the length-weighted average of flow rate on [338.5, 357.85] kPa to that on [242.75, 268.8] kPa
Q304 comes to 0.8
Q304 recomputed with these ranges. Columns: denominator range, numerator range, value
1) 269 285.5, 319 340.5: 0.89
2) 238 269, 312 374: 0.87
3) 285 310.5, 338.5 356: 0.94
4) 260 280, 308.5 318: 0.91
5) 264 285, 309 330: 0.91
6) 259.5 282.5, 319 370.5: 0.85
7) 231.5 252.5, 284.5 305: 1.00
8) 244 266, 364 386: 0.92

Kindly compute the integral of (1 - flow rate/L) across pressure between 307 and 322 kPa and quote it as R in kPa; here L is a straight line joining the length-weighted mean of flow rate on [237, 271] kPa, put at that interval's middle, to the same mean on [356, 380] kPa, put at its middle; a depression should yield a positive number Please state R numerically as 0.6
